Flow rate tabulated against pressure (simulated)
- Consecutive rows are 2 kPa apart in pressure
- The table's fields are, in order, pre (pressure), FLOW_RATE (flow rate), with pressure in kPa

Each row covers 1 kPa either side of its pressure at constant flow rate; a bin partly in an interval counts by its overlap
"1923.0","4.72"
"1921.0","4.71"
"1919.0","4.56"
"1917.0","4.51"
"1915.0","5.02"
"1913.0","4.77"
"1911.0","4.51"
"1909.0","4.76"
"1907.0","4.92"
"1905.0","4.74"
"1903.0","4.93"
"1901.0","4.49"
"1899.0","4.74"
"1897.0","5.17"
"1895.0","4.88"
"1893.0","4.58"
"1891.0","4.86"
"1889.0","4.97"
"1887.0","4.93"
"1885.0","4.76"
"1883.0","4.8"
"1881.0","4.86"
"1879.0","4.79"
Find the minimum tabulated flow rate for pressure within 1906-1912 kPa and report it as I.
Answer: 4.51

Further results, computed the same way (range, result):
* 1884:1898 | 4.58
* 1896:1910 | 4.49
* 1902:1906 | 4.74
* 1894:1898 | 4.88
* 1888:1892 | 4.86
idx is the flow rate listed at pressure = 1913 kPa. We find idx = 4.77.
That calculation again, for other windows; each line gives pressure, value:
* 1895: 4.88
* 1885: 4.76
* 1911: 4.51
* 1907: 4.92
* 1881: 4.86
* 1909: 4.76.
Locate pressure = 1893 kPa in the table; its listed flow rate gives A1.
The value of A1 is 4.58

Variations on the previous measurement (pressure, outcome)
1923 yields 4.72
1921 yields 4.71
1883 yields 4.8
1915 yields 5.02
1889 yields 4.97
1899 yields 4.74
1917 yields 4.51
